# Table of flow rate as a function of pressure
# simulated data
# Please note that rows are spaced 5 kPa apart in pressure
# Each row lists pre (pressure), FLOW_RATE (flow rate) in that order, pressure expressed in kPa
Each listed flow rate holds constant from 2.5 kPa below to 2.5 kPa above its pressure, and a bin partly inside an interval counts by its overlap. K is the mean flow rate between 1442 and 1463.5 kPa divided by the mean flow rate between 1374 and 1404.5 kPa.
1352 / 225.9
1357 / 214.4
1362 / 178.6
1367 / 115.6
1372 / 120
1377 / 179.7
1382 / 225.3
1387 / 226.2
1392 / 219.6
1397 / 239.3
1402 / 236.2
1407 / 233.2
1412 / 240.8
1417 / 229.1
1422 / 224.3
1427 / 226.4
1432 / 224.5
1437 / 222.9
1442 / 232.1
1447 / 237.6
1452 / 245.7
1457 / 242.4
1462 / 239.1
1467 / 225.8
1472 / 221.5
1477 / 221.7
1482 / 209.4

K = 1.10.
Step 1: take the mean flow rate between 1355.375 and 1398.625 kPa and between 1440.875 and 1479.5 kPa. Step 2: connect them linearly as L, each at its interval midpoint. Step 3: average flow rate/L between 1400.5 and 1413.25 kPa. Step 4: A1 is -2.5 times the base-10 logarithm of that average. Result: -0.15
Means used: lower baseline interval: 190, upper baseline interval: 233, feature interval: 236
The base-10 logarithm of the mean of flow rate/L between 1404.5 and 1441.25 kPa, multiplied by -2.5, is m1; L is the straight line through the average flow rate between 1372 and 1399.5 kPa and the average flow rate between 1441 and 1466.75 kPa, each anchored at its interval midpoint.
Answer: -0.018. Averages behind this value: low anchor 209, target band 229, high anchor 239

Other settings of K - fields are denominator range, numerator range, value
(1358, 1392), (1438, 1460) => 1.33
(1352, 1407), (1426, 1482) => 1.16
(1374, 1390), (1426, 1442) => 1.09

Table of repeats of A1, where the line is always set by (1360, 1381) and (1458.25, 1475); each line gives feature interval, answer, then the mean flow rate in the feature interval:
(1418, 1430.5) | -0.15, 226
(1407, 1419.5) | -0.25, 235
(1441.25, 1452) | -0.12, 238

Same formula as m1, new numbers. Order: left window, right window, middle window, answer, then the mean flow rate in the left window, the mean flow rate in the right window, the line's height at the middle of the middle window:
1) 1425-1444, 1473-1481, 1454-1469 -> -0.07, 226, 219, 222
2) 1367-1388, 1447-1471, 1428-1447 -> -0.03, 176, 237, 221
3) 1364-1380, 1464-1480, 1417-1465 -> -0.18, 142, 223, 198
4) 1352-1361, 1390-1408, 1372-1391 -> 0.13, 212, 232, 224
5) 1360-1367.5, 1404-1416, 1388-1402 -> -0.10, 153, 236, 209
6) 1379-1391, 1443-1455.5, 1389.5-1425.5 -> -0.01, 223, 241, 229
